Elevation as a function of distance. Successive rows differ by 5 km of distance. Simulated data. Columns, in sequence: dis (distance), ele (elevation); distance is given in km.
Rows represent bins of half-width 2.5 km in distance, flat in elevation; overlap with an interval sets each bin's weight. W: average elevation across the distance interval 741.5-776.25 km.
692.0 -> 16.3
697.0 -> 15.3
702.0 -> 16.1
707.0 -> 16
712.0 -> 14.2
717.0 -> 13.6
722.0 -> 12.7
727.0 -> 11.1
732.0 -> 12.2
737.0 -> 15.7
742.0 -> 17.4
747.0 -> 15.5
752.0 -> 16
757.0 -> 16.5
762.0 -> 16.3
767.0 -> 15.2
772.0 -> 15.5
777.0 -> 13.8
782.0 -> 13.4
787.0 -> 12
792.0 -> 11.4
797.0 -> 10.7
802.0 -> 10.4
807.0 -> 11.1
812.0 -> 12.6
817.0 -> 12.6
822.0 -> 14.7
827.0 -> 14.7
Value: 15.9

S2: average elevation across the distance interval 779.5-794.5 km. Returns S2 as 12.3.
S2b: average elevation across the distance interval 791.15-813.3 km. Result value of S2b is 11.2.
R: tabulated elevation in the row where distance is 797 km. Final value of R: 10.7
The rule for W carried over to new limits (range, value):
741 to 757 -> 16.2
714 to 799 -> 14.1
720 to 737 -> 12.5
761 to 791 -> 14.1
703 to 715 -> 15.2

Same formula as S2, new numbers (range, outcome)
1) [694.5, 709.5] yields 15.8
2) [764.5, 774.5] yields 15.3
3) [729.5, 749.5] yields 15.2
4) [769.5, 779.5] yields 14.7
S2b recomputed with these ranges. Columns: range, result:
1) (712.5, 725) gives 13.2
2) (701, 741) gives 14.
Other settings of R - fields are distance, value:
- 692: 16.3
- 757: 16.5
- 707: 16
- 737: 15.7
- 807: 11.1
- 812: 12.6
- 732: 12.2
